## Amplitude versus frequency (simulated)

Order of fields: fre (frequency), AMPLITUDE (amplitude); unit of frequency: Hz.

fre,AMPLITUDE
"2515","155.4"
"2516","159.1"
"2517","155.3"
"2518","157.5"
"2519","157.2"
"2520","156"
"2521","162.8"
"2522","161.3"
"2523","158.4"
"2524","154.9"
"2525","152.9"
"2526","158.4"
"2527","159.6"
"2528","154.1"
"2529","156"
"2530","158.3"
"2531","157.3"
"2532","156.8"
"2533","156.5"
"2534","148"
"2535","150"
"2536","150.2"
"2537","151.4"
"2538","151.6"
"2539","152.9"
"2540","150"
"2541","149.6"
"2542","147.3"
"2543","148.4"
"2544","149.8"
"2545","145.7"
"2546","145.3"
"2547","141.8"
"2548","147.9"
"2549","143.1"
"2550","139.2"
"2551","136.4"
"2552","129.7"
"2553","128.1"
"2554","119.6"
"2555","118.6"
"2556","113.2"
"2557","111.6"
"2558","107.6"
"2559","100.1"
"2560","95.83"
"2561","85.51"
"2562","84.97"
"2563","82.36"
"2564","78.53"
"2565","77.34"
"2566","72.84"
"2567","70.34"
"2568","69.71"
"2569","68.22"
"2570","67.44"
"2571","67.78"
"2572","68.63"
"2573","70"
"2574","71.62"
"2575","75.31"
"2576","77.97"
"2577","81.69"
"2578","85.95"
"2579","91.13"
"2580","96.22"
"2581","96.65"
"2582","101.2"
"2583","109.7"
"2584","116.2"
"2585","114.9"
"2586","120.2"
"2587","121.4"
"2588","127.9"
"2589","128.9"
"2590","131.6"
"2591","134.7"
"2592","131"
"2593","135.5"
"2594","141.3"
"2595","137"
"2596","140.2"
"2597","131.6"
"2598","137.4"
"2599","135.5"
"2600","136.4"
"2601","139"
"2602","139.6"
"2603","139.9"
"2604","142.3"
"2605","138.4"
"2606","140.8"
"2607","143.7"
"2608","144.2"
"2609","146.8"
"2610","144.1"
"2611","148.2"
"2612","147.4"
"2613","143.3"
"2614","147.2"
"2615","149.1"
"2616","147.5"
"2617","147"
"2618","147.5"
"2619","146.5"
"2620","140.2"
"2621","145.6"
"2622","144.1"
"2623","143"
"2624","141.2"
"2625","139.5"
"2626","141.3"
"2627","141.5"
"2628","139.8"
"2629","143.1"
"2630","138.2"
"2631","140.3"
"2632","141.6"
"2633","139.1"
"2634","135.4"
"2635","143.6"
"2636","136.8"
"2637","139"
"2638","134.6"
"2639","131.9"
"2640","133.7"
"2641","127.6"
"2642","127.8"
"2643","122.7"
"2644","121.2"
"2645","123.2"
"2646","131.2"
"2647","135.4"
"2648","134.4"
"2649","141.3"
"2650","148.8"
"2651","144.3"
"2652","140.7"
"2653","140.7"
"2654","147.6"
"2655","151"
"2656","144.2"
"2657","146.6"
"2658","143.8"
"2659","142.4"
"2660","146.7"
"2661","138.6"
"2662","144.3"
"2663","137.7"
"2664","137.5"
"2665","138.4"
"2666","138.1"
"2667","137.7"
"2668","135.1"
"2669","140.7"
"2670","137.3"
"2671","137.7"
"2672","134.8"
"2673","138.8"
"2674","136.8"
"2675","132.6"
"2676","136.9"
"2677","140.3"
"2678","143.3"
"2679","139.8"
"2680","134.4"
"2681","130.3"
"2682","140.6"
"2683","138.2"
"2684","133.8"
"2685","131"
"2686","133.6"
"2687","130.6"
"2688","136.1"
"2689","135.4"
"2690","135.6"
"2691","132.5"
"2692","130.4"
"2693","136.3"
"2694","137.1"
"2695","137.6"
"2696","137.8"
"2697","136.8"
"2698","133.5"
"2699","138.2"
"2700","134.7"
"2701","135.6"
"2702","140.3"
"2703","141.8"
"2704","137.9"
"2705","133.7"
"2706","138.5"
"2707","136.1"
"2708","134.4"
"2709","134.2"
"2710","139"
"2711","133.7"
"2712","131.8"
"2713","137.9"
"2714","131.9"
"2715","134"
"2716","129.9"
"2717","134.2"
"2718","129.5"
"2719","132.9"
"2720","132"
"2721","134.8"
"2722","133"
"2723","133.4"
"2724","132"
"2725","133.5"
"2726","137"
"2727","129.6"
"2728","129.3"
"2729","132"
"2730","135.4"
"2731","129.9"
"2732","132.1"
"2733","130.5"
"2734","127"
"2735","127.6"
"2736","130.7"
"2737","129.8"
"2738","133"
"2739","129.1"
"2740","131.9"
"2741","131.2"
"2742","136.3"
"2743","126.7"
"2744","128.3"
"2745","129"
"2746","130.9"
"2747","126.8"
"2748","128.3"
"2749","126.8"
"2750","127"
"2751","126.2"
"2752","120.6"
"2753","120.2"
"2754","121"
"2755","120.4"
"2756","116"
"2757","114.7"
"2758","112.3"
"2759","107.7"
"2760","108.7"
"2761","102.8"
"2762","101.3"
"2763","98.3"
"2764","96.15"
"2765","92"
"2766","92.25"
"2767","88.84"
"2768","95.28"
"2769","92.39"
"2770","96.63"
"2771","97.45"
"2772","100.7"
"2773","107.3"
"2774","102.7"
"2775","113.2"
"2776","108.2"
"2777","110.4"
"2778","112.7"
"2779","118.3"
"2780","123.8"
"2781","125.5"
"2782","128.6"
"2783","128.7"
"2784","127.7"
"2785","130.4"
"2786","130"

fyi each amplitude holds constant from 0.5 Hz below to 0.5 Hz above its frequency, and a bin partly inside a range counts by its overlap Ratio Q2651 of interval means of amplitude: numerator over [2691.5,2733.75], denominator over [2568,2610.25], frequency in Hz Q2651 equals 1.17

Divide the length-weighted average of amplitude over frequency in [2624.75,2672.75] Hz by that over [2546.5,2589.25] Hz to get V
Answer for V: 1.38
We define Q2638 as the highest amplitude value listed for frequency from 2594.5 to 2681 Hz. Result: 151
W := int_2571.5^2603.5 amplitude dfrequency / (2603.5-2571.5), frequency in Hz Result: 115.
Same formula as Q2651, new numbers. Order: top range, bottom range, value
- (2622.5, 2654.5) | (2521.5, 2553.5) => 0.92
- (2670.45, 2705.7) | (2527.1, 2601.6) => 1.14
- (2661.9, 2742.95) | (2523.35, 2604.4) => 1.11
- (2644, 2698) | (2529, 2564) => 1.03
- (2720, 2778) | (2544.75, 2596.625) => 1.12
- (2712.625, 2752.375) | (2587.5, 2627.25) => 0.93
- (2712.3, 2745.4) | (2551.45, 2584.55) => 1.45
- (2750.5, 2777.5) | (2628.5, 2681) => 0.77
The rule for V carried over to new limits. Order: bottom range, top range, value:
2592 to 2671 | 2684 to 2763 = 0.93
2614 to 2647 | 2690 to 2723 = 0.98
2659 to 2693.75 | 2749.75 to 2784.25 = 0.80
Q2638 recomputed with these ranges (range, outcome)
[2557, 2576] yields 111.6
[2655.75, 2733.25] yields 146.7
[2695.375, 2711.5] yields 141.8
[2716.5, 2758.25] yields 137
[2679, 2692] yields 140.6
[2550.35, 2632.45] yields 149.1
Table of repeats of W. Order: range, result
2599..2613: 142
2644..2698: 138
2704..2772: 124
